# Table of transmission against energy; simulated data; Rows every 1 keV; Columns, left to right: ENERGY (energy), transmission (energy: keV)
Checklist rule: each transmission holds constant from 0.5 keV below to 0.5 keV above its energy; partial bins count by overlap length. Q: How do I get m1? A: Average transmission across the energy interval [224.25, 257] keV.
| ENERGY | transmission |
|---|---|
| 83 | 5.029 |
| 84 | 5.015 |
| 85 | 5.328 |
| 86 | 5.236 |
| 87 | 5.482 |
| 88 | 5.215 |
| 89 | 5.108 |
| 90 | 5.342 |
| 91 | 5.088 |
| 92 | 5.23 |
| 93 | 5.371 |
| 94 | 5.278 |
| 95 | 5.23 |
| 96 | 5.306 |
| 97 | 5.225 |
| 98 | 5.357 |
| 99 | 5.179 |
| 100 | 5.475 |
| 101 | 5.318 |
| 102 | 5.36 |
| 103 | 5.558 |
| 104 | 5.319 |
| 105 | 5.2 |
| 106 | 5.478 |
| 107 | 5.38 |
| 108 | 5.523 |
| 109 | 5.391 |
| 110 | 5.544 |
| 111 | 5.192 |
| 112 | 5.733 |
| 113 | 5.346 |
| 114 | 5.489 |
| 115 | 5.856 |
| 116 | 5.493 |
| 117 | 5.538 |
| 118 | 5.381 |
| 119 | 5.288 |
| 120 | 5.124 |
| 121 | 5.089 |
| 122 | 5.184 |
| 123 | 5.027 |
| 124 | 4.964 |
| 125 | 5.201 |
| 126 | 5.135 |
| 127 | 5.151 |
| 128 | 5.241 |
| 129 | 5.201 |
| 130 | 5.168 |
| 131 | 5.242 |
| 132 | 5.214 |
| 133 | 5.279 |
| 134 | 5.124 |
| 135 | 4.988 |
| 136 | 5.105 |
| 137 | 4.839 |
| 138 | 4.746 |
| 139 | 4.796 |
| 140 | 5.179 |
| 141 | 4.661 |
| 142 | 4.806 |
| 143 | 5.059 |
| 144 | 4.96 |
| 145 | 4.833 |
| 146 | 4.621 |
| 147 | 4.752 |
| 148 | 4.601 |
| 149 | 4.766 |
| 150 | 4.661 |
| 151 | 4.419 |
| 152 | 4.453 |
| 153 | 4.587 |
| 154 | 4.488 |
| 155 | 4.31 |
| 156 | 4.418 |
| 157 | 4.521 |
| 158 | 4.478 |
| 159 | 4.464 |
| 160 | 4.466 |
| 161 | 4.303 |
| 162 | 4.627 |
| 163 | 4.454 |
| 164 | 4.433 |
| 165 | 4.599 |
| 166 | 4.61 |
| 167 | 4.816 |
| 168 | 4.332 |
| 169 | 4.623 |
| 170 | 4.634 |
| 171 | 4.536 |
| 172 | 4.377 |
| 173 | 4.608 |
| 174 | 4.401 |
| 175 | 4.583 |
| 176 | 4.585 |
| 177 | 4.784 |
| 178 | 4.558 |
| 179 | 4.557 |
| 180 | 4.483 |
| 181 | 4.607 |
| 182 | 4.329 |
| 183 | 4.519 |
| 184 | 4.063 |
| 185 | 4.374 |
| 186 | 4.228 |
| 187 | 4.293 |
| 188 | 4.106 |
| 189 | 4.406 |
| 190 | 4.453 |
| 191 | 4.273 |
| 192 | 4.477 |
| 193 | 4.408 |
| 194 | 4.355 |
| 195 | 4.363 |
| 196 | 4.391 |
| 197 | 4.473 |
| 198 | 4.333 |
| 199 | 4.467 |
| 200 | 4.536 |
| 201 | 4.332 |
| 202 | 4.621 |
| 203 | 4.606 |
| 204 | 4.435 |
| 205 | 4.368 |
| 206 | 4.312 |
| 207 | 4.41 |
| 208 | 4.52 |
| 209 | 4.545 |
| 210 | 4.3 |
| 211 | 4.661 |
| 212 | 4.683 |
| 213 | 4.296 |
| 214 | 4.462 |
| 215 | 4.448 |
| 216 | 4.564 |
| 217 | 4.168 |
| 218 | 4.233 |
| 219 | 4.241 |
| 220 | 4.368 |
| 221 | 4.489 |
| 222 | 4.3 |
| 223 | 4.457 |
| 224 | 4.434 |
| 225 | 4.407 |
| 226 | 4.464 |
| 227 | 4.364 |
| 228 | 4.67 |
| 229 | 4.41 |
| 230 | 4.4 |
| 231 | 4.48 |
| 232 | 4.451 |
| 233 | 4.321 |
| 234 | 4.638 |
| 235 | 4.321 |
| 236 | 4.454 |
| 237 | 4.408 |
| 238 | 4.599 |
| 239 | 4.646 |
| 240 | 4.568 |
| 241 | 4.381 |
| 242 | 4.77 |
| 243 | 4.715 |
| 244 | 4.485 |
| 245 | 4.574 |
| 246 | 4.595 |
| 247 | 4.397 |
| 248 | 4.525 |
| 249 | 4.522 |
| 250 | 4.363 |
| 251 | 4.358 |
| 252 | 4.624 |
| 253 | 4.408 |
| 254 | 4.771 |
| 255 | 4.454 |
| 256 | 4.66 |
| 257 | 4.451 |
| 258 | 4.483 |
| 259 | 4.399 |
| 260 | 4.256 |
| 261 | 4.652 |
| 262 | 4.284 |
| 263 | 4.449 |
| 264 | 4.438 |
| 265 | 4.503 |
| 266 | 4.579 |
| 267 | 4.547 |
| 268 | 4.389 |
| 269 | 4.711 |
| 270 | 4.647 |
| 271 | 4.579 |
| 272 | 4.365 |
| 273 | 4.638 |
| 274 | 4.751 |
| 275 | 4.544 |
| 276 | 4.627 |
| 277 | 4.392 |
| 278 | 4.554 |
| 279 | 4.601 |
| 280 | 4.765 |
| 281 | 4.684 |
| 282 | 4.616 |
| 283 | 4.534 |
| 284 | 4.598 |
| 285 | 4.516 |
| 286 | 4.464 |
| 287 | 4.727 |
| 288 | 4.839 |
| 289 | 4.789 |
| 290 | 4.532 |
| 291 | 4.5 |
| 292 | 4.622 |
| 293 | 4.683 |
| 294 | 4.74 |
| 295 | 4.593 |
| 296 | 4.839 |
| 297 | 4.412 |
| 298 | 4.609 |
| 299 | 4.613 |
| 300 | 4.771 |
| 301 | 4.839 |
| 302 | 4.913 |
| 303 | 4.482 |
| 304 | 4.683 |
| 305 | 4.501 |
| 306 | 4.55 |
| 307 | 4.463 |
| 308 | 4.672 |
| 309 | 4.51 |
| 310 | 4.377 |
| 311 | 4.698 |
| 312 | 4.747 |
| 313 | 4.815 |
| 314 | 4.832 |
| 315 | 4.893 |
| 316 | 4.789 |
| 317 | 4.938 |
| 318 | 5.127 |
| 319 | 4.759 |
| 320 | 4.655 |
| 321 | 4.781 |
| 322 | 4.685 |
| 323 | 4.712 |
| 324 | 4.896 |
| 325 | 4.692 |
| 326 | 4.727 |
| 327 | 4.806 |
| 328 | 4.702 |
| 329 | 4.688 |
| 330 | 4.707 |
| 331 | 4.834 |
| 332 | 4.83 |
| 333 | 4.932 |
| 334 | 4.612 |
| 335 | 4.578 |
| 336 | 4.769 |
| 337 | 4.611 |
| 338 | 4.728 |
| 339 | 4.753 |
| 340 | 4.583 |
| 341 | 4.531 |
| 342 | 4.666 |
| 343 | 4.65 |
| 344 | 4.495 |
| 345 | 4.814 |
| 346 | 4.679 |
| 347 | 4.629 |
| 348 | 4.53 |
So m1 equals 4.5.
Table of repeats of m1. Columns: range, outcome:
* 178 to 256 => 4.45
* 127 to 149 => 4.97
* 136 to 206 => 4.53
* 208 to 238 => 4.43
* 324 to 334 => 4.77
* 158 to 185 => 4.51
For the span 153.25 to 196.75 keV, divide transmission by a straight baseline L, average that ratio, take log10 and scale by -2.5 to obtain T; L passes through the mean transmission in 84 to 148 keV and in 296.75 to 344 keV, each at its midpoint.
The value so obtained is 0.14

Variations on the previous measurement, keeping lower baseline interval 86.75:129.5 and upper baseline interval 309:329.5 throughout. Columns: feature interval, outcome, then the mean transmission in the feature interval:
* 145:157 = 0.142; 4.56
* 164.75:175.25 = 0.134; 4.55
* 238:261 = 0.096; 4.52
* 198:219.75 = 0.141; 4.44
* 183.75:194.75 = 0.181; 4.32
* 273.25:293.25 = 0.055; 4.62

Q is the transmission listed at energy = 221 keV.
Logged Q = 4.489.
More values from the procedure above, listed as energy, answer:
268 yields 4.389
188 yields 4.106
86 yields 5.236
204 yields 4.435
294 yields 4.74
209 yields 4.545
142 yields 4.806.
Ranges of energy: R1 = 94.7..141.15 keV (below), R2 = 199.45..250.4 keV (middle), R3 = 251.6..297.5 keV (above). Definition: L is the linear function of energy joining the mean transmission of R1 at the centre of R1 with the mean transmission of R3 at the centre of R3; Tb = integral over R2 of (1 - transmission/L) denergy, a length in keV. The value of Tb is 3.41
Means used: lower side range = 5.26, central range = 4.47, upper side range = 4.57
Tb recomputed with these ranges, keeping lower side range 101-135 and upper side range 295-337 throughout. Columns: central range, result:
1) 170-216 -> 5.8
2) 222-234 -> 1.3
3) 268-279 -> 0.6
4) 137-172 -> 3.9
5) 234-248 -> 1.1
